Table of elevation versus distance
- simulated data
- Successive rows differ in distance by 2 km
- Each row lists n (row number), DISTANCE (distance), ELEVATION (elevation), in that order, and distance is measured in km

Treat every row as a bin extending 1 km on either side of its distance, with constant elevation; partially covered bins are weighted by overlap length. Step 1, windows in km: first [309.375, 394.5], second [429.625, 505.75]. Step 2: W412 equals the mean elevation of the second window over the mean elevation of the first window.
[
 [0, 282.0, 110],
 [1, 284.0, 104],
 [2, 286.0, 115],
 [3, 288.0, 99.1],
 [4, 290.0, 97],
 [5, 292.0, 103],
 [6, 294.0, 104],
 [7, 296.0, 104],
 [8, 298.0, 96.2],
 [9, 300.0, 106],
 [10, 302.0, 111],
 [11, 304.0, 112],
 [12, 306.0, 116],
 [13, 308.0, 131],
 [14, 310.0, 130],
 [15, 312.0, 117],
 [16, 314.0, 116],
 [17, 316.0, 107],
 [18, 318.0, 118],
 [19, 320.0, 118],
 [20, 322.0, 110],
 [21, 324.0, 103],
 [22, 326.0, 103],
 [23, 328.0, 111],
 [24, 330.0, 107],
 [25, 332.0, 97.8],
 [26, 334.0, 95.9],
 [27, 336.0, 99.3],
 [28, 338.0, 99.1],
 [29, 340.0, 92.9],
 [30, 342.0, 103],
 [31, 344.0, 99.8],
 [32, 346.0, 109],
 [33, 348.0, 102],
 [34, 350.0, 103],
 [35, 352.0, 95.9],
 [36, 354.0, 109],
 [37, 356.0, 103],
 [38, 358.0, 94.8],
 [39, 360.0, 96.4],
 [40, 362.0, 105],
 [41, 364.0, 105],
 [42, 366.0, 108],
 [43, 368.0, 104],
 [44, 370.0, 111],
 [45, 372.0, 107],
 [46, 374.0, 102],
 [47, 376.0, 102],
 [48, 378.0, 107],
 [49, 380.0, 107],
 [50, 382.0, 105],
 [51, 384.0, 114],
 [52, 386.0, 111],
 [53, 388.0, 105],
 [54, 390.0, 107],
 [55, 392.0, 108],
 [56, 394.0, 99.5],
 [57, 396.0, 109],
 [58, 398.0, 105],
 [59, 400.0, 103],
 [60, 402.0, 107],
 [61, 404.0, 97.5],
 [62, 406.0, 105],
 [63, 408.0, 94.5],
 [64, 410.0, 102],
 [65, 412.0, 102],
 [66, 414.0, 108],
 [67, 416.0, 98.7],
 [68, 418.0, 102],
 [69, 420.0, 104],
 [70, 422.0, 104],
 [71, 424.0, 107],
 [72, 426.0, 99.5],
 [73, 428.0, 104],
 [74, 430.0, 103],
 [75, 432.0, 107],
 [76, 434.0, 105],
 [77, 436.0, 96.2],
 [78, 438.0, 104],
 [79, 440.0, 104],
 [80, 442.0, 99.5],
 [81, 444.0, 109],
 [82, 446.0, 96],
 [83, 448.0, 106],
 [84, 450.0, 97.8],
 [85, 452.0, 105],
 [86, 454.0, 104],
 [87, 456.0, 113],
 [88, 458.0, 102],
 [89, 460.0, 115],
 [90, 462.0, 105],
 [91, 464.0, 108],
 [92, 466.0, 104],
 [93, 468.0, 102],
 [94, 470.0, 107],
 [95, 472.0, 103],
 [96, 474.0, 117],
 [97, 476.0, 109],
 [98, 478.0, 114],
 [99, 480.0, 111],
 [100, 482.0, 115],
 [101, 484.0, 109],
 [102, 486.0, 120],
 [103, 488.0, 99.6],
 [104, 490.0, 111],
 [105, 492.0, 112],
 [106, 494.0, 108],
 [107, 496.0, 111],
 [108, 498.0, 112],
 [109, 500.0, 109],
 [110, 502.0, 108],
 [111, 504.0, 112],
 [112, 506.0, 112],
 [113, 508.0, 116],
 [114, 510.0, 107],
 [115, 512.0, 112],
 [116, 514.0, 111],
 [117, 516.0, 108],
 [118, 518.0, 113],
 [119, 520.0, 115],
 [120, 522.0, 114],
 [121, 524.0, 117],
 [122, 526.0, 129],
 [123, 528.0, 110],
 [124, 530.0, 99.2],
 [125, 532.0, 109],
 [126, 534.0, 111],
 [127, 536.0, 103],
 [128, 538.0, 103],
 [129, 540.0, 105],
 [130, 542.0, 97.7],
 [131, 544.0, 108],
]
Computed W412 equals 1.0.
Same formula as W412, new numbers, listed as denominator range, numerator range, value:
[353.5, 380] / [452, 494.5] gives 1.05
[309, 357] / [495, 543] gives 1.04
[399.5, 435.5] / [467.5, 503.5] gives 1.07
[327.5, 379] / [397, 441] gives 1.00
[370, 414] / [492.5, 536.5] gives 1.06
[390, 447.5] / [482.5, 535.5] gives 1.08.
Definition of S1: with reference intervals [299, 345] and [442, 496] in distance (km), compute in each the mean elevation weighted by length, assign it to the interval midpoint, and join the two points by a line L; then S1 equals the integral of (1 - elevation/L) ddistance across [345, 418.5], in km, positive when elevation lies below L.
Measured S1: 2.8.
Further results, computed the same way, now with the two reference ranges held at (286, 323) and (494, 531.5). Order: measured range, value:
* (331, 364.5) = 3.2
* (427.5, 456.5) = 2.1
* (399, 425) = 2.0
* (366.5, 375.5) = 0.4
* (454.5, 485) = 0.8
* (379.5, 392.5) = 0.4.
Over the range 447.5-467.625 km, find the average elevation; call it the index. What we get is 106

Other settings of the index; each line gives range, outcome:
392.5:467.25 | 104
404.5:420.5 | 102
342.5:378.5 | 103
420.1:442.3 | 103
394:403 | 105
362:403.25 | 106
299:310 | 117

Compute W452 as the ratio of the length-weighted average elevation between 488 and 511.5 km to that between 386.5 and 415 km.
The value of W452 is 1.06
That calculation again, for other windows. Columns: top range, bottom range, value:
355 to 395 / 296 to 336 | 0.95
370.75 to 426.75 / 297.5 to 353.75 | 0.97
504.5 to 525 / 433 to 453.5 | 1.10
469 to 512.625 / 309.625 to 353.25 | 1.04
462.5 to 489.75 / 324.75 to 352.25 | 1.07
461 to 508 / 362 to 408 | 1.04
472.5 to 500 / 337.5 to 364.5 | 1.10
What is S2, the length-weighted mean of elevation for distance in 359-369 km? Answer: 104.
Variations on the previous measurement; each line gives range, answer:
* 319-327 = 108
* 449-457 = 105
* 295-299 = 100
